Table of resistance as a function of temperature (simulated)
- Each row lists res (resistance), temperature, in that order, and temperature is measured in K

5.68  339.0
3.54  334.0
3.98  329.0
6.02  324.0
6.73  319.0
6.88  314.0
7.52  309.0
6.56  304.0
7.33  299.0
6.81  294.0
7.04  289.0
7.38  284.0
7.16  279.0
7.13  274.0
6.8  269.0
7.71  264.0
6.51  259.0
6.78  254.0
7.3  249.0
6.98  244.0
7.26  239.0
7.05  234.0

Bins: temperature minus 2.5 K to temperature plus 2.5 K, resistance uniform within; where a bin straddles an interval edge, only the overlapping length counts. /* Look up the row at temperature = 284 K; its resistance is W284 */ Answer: 7.38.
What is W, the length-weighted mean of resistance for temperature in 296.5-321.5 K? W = 7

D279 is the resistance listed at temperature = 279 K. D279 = 7.16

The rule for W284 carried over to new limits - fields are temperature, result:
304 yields 6.56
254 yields 6.78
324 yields 6.02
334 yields 3.54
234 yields 7.05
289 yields 7.04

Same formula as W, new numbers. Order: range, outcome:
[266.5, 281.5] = 7.03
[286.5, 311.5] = 7.05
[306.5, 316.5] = 7.2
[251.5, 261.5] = 6.64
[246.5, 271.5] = 7.02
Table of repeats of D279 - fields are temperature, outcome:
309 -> 7.52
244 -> 6.98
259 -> 6.51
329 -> 3.98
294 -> 6.81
